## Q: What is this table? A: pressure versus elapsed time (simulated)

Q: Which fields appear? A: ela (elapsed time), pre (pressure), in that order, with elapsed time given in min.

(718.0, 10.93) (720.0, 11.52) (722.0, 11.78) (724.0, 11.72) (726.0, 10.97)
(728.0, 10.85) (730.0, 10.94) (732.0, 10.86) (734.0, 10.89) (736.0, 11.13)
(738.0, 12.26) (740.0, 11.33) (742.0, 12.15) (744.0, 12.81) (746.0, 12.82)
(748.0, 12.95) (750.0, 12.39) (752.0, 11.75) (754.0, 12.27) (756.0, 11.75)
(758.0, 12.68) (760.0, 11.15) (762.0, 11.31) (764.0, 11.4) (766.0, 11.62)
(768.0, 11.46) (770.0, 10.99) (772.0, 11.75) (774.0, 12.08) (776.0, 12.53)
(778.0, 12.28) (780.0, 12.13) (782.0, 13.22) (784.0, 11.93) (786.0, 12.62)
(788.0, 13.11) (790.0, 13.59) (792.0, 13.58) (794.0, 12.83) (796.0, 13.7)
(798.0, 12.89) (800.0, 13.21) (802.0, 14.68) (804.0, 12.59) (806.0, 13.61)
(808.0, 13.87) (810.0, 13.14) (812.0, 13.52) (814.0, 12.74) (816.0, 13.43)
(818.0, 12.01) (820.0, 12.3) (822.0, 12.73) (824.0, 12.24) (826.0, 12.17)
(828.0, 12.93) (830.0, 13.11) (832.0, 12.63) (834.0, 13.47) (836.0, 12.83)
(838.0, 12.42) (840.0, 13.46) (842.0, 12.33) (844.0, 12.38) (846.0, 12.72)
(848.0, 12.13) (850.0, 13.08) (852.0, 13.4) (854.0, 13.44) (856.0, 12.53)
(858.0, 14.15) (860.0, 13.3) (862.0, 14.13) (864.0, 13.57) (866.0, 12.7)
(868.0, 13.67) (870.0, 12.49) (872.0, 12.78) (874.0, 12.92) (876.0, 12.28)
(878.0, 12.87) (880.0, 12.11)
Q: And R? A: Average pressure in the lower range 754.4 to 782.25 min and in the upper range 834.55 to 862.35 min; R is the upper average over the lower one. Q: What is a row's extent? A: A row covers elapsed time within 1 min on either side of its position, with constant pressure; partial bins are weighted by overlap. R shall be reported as 1.1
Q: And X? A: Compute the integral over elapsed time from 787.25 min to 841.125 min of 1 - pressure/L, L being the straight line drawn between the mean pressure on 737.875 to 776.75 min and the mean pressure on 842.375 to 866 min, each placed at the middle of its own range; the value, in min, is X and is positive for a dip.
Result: -1.8 min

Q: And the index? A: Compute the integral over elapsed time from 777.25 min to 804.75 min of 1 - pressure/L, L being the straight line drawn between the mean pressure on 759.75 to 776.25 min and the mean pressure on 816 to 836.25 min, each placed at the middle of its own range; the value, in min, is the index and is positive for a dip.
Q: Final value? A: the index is -2.4 min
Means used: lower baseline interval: 11.6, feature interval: 13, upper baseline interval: 12.7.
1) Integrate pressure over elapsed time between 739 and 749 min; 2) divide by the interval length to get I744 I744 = 12.4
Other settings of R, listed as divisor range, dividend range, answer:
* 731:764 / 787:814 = 1.13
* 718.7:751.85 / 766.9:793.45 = 1.06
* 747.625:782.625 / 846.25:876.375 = 1.10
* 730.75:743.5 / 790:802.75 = 1.17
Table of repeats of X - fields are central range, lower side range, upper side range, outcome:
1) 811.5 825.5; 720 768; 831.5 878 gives -0.1 min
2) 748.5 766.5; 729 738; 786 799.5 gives 0.2 min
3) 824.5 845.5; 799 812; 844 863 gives 0.9 min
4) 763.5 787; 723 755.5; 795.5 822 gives 0.9 min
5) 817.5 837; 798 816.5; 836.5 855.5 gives 0.6 min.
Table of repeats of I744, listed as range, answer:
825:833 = 12.7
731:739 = 11.3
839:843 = 12.9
